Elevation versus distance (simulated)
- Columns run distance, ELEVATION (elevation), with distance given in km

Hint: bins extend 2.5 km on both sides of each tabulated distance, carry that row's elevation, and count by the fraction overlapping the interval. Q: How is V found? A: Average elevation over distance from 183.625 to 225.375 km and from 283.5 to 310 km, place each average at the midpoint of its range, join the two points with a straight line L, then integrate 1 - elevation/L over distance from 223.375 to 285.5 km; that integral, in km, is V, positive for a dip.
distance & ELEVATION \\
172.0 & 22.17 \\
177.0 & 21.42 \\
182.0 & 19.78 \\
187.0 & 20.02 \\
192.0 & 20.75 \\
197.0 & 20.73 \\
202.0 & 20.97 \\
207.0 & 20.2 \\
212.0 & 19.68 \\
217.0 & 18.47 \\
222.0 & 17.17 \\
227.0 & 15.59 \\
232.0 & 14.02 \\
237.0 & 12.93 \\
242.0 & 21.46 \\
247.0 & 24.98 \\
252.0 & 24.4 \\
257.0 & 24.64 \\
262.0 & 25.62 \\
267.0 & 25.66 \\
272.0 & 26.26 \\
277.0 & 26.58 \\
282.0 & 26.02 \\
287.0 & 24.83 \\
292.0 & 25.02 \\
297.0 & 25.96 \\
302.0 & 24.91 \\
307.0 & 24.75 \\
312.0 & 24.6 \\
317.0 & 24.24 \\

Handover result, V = 1.29 km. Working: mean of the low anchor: 19.7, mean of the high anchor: 25.1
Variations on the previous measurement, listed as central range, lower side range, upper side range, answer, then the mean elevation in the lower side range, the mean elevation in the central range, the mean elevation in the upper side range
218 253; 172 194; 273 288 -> 7.71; 20.7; 18.4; 26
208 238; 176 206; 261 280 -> 7.93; 20.6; 16.7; 26.1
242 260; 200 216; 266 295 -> -0.63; 20.1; 24.3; 25.7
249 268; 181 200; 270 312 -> -0.95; 20.4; 25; 25.5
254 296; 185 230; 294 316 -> -4.30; 19.2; 25.6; 25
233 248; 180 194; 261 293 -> 3.10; 20.2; 18.7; 25.7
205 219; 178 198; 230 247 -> -0.33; 20.4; 19.5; 17.5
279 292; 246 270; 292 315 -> -0.17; 25.1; 25.4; 25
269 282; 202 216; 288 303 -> -1.21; 20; 26.3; 25.3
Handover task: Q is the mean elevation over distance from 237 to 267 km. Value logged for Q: 23.4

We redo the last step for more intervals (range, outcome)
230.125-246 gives 17.1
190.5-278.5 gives 21.1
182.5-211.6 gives 20.4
